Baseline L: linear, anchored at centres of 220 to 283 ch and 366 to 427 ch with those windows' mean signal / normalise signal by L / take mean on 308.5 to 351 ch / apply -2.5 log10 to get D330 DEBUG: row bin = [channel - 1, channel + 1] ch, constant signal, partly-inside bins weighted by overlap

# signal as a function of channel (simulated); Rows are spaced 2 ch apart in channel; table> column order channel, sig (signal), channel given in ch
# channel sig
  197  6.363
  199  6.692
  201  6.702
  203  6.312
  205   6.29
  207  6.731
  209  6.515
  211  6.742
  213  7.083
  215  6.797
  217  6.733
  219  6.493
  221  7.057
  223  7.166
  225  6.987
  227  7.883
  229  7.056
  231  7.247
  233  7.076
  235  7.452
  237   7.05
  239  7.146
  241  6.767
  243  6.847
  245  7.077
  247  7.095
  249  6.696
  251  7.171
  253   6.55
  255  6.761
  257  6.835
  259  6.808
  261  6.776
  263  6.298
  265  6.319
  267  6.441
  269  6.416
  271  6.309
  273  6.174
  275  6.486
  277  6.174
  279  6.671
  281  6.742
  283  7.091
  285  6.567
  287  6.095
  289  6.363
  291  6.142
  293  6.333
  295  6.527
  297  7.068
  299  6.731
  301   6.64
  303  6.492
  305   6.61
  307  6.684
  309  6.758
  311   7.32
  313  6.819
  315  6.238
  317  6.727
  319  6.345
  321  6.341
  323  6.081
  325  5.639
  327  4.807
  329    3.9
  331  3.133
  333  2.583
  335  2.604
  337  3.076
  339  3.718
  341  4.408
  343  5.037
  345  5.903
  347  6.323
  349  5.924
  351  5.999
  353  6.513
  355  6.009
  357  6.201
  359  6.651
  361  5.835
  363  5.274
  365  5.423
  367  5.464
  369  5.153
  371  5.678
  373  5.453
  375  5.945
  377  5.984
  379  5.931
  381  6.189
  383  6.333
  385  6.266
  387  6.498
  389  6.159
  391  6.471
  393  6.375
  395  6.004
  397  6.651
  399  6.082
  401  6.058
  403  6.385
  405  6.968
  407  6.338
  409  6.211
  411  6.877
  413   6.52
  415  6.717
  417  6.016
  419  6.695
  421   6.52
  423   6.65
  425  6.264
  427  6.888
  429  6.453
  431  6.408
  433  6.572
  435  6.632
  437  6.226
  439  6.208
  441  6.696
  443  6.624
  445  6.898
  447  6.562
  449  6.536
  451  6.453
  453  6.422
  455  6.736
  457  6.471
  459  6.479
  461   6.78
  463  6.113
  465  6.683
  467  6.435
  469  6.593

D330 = 0.24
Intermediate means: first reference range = 6.83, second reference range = 6.24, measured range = 5.22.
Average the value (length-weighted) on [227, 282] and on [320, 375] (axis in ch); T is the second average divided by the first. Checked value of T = 0.8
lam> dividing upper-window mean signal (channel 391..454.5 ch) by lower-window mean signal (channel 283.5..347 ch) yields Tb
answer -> 1.1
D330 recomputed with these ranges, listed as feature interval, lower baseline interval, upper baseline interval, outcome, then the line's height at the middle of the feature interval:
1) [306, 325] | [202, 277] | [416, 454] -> 0.02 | 6.68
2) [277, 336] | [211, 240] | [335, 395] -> 0.05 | 6.27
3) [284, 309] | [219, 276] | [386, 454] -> 0.03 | 6.74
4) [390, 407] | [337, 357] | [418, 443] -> -0.05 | 6.11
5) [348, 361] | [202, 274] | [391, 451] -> 0.07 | 6.6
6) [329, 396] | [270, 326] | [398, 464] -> 0.19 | 6.5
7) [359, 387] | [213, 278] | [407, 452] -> 0.14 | 6.62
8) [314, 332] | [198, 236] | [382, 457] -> 0.22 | 6.67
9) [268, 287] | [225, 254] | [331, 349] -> -0.09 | 6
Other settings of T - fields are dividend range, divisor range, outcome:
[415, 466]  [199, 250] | 0.94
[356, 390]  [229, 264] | 0.85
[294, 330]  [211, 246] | 0.90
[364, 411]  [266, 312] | 0.93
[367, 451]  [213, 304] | 0.94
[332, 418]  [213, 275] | 0.84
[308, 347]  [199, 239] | 0.75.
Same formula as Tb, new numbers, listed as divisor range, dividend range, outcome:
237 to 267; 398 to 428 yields 0.95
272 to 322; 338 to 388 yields 0.88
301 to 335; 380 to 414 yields 1.12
